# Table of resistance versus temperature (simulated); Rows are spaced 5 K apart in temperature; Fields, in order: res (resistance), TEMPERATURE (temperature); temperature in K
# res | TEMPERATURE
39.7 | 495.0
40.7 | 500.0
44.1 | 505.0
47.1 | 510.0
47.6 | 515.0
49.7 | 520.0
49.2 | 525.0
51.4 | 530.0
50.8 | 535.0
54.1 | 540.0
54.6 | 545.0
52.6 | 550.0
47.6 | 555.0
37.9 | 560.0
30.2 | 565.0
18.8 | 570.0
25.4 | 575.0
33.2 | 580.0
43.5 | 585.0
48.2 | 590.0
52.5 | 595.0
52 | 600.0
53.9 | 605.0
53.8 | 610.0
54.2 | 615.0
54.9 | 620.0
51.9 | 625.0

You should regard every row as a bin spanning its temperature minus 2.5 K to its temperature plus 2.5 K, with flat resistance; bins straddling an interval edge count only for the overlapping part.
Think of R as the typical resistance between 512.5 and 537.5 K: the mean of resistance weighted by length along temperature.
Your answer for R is 49.7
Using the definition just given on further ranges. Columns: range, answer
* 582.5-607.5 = 50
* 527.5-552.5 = 52.7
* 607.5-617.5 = 54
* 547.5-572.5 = 37.4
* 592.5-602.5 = 52.2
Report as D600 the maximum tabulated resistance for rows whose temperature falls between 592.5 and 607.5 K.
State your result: 53.9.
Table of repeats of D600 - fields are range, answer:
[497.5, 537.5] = 51.4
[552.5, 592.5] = 48.2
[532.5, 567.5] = 54.6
